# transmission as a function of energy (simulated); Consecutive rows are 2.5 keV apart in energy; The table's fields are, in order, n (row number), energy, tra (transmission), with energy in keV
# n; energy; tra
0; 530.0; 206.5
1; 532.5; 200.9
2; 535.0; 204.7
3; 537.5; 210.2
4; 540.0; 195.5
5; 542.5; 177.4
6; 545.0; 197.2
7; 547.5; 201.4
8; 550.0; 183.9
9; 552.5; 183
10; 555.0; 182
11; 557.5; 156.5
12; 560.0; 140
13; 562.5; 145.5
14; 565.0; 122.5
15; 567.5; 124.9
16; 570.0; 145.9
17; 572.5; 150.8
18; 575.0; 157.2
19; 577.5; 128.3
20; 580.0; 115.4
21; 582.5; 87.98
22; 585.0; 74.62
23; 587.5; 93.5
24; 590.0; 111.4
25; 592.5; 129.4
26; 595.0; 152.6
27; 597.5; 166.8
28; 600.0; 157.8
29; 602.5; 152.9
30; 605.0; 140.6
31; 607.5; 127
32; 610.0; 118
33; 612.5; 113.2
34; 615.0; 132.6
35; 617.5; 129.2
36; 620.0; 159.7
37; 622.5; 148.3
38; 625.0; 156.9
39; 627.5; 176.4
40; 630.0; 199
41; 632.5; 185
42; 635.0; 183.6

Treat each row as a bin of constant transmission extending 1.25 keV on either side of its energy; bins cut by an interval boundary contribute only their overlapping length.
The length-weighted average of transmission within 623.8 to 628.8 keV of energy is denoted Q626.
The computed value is 167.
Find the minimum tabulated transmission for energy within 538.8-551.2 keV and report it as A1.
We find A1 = 177.4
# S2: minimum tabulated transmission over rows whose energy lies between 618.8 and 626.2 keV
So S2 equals 148.3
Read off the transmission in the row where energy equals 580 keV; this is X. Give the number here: 115.4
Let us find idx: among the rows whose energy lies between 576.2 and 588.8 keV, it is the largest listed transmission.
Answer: 128.3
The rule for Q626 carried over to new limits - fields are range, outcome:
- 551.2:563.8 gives 161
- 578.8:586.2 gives 92.6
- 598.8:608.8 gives 144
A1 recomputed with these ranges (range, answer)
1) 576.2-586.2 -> 74.62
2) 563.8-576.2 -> 122.5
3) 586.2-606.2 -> 93.5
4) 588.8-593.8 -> 111.4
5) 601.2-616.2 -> 113.2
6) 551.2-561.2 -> 140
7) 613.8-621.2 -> 129.2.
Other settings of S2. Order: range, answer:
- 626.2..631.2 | 176.4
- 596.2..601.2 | 157.8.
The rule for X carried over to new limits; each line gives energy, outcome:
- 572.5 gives 150.8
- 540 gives 195.5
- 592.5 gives 129.4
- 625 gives 156.9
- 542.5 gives 177.4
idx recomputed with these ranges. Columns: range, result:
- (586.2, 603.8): 166.8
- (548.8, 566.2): 183.9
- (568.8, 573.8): 150.8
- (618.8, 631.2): 199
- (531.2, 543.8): 210.2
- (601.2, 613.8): 152.9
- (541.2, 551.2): 201.4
